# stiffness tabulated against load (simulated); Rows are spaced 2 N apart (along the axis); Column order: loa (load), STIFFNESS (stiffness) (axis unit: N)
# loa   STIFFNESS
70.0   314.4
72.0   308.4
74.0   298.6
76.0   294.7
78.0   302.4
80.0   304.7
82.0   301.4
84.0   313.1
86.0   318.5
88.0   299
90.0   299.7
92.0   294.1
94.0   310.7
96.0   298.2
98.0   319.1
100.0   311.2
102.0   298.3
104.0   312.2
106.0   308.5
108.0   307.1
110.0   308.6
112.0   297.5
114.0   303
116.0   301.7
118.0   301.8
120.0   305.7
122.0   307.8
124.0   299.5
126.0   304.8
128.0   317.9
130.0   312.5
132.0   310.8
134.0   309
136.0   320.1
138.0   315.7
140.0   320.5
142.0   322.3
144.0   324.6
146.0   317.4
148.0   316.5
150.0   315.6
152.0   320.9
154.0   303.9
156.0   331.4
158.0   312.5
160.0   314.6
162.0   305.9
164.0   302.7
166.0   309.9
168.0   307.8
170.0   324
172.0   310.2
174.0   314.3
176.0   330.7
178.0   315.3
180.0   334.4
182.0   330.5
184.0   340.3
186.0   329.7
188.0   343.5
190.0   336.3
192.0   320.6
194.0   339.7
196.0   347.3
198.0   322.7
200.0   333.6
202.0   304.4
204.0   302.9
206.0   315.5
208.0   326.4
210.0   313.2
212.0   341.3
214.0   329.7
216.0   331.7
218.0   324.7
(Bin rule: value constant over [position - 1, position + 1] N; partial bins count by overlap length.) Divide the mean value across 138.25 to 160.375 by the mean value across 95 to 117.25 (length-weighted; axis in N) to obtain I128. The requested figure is 1.0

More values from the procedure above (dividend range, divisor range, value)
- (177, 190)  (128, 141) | 1.06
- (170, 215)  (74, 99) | 1.07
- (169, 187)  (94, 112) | 1.06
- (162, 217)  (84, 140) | 1.05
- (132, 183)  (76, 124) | 1.04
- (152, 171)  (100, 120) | 1.03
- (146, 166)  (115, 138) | 1.02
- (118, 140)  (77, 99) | 1.02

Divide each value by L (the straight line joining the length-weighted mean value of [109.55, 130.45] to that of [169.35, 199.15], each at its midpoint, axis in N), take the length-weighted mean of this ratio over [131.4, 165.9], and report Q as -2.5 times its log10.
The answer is 0.00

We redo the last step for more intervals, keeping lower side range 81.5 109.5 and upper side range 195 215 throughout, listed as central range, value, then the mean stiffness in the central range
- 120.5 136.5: 0.01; 310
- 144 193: -0.01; 320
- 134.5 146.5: -0.02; 320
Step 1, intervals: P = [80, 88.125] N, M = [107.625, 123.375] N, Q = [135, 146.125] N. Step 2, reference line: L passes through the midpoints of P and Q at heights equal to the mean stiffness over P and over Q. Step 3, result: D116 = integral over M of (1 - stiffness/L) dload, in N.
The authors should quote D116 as 0.6 N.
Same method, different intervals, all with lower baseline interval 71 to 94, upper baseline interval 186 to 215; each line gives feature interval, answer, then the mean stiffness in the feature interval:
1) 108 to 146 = 0.25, 310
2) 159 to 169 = 0.36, 308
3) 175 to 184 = -0.17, 329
